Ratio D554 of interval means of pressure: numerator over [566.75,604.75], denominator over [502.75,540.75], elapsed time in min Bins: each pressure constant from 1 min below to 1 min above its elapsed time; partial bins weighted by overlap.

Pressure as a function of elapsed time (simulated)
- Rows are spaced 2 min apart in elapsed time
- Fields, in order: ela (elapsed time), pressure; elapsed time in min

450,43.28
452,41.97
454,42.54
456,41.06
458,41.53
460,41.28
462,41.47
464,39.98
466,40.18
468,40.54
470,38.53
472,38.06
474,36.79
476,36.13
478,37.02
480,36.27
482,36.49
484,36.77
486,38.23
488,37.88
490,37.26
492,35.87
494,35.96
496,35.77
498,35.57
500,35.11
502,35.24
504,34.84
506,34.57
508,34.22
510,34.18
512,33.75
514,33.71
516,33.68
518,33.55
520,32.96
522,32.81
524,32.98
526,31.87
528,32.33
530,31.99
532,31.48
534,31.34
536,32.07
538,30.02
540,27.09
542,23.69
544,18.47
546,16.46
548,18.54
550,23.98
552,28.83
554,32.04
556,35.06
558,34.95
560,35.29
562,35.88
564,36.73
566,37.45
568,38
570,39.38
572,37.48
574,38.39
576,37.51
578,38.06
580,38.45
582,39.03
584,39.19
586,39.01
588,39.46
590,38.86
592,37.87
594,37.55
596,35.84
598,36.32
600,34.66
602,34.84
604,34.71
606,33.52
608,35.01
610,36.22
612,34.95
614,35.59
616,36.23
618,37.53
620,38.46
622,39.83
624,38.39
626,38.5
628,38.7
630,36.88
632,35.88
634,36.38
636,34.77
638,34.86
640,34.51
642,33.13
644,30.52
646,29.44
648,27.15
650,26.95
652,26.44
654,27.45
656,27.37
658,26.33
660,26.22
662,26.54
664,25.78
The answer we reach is 1.15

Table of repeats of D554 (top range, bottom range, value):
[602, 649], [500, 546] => 1.12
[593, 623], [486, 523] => 1.03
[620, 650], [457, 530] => 0.96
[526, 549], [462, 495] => 0.71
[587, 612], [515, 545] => 1.19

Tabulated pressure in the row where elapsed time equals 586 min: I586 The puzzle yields 39.01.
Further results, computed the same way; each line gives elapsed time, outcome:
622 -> 39.83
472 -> 38.06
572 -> 37.48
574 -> 38.39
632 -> 35.88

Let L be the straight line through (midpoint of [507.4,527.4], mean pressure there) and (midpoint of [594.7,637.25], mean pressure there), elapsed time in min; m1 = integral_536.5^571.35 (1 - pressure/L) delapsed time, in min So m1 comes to 4.3 min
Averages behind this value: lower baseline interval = 33.3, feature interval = 30.2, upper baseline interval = 36.3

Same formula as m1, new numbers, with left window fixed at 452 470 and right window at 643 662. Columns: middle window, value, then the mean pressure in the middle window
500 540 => 4.2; 32.9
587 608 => -3.3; 36.3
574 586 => -2.2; 38.5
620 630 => -3.1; 38.6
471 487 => 1.1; 37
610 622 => -2.7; 36.8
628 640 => -3.0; 35.9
